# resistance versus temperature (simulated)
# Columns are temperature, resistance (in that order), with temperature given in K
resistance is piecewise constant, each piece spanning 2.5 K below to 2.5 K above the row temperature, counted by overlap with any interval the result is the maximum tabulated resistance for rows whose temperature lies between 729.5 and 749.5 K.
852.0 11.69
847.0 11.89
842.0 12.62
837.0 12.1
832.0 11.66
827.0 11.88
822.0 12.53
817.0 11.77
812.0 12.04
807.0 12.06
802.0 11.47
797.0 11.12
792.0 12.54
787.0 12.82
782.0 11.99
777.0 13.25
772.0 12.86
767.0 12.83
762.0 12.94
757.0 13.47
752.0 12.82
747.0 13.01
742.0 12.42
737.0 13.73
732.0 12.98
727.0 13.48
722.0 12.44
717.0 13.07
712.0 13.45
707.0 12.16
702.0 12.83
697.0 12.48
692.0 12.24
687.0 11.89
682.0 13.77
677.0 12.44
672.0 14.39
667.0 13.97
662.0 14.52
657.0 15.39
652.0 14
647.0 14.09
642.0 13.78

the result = 13.73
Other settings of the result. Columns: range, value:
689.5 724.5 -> 13.45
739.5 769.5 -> 13.47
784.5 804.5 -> 12.82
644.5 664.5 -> 15.39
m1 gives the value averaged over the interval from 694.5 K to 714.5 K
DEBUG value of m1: 12.7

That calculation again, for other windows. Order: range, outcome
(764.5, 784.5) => 12.7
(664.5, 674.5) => 14.2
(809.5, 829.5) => 12.1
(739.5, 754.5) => 12.8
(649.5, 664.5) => 14.6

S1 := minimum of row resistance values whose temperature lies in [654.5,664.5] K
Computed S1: 14.52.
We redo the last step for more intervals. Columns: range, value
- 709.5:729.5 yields 12.44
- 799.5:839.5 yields 11.47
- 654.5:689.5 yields 11.89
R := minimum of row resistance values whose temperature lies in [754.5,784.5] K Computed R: 11.99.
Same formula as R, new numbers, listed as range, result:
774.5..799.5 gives 11.12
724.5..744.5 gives 12.42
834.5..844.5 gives 12.1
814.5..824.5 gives 11.77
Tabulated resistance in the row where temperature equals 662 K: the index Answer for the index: 14.52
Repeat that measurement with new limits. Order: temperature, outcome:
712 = 13.45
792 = 12.54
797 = 11.12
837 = 12.1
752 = 12.82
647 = 14.09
